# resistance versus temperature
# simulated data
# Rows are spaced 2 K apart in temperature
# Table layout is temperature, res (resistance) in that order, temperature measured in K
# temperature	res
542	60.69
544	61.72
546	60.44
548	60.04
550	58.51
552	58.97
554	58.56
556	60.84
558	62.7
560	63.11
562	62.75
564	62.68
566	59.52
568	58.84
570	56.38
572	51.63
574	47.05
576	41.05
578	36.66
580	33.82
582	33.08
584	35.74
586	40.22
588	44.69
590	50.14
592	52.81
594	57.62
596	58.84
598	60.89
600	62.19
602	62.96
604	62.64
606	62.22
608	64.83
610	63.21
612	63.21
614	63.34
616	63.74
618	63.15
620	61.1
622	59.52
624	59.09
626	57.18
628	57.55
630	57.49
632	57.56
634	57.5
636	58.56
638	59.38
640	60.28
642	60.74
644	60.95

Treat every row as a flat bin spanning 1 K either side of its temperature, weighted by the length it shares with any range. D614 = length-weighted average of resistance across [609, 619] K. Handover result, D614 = 63.3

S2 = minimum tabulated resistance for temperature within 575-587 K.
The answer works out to 33.08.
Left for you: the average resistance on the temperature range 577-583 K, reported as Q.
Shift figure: 34.5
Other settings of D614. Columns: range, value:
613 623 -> 62.2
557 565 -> 62.8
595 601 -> 60.6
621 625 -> 59.3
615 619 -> 63.4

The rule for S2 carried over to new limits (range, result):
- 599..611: 62.19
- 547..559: 58.51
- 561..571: 56.38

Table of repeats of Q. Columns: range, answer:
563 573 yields 57.8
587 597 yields 52.8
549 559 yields 59.9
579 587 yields 35.7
